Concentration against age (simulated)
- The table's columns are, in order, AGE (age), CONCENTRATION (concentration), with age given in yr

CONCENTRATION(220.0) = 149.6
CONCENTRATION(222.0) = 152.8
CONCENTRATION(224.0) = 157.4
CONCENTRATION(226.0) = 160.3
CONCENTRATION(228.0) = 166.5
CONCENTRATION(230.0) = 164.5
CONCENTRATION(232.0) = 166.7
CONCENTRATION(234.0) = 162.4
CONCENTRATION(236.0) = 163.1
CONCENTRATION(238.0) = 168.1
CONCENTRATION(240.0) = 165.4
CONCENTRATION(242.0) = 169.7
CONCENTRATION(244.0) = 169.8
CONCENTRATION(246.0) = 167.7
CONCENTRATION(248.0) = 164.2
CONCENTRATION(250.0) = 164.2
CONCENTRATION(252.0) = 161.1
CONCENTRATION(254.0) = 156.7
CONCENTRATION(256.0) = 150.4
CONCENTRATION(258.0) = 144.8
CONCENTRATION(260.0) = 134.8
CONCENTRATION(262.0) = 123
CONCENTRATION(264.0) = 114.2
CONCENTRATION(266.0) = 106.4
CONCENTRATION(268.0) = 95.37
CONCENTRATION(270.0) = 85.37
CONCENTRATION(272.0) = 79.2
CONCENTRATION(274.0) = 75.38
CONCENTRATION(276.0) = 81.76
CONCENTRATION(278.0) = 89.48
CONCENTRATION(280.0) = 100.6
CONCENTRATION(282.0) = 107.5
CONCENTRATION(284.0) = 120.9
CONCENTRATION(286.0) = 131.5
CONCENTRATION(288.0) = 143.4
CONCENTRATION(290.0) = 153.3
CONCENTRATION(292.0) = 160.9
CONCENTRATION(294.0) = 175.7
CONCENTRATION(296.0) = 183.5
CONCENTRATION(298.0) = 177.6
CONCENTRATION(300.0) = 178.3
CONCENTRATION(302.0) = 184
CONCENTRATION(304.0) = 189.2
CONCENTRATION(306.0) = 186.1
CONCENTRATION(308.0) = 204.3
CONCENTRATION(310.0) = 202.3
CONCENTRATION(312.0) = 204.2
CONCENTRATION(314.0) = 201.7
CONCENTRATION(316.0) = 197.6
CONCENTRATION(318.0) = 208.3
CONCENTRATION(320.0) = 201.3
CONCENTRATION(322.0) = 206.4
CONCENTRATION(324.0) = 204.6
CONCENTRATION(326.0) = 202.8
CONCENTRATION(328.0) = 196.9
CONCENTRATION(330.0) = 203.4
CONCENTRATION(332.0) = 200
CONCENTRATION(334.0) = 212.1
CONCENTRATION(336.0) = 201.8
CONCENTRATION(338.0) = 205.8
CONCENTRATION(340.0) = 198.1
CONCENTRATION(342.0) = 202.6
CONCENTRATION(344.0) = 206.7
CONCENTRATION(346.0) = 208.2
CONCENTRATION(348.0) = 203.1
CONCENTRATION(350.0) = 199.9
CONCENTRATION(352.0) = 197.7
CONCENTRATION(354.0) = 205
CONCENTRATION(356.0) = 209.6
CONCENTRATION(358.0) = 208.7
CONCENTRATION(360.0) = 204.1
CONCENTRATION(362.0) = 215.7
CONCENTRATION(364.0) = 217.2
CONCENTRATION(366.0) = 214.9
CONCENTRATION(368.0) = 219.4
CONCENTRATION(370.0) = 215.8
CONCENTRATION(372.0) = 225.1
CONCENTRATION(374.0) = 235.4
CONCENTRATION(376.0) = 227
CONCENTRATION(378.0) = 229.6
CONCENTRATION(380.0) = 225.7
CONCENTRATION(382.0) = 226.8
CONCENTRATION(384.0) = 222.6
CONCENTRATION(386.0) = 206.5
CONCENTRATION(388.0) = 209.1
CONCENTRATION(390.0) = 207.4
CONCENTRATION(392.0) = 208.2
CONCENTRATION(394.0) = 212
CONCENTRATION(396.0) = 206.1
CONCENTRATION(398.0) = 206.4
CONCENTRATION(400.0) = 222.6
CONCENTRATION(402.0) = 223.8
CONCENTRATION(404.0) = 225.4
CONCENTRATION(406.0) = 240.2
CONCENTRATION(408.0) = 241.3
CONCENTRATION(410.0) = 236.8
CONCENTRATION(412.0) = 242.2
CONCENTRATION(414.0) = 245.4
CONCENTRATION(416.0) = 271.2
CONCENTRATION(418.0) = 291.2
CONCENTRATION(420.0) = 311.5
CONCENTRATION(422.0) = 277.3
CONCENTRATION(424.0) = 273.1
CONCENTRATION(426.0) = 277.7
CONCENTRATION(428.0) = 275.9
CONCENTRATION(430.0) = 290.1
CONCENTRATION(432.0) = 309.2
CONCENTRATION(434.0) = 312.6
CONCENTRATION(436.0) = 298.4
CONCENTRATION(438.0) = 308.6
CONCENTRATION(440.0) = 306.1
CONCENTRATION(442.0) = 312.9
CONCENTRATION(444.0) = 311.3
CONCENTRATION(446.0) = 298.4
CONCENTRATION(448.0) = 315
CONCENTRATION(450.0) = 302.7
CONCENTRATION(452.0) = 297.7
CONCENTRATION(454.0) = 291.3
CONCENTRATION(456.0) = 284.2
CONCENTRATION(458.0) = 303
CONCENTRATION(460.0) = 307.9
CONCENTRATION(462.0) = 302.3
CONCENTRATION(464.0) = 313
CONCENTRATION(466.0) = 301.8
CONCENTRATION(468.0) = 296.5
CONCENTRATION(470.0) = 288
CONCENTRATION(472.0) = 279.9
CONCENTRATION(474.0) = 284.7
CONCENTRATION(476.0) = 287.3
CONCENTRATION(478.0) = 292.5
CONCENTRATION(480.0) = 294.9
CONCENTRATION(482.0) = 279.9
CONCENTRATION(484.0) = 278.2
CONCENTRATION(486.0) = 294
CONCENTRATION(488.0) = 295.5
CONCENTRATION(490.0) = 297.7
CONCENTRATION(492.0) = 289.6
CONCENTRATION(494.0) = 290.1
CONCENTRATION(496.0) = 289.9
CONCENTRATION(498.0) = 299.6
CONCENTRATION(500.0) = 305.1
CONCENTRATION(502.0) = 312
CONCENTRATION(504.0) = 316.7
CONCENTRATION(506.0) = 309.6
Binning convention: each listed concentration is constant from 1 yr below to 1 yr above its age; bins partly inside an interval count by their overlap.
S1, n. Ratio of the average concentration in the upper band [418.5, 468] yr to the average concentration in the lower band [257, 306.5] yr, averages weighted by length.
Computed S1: 2.3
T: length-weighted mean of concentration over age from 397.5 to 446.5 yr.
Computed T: 273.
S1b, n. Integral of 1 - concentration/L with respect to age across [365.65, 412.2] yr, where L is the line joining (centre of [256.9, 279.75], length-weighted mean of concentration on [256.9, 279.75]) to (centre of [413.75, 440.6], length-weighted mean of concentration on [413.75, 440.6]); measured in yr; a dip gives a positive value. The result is 4.3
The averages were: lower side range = 103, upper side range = 290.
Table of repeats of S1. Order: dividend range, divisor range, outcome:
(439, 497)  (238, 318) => 1.98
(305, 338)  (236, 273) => 1.44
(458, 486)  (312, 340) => 1.44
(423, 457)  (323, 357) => 1.46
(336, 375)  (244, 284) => 1.72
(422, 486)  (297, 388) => 1.43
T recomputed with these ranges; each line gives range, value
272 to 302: 134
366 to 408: 220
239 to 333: 158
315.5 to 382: 210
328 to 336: 204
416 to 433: 287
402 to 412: 235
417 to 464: 299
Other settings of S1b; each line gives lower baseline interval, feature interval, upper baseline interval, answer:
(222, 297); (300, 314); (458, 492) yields -1.6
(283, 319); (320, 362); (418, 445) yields 1.9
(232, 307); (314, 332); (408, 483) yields -1.4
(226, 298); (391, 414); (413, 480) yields 2.9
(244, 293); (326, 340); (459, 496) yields -2.0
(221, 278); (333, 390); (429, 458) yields 5.2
